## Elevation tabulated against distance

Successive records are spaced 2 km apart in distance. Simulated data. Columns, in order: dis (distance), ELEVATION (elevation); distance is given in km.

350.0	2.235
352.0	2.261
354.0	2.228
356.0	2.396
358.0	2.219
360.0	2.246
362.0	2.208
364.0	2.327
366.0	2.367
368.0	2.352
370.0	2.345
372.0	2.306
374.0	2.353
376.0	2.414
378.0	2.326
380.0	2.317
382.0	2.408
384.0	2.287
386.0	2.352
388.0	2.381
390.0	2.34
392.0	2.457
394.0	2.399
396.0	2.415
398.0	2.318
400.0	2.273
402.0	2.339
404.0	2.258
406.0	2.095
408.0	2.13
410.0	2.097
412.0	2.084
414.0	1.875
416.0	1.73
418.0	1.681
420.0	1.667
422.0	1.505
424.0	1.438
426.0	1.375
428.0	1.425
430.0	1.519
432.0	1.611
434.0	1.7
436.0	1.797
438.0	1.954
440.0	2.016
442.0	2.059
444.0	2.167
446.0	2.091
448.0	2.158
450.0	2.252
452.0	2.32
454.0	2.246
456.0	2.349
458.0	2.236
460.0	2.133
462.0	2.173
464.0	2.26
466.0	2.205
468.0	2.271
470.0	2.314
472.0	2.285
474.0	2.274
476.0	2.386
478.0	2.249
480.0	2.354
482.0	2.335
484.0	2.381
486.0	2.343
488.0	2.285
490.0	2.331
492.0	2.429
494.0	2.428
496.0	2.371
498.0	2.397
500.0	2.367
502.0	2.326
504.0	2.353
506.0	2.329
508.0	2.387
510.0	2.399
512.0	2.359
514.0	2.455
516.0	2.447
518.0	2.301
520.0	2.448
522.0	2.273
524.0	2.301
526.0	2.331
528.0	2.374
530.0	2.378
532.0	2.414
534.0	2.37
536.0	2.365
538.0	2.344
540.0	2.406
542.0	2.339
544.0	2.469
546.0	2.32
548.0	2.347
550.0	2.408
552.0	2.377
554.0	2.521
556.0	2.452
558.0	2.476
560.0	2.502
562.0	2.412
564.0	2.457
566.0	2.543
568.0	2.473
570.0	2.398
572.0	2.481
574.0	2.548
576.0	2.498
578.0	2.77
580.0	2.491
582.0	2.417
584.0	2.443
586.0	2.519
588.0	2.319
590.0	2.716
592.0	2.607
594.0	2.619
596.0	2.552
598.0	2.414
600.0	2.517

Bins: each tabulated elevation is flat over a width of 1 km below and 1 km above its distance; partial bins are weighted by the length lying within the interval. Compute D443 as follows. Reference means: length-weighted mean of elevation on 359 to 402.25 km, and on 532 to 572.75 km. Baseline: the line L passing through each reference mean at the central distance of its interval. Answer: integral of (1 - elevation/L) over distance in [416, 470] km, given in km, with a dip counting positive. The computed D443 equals 9.6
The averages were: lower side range 2.34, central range 1.95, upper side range 2.42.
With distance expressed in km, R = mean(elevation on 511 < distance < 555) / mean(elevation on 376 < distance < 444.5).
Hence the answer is 1.17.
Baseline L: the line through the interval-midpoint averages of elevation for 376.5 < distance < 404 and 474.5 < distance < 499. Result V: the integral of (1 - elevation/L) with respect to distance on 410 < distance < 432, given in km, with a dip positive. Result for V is 6.6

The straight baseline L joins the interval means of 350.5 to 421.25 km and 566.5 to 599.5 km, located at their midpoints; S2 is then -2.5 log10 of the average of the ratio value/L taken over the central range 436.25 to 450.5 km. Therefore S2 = 0.12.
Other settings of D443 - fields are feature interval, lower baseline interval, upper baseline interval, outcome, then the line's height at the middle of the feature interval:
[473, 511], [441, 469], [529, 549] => -1.20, 2.28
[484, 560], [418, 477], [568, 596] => -3.07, 2.29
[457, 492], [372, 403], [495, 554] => 1.18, 2.37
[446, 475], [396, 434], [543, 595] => -2.74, 2.05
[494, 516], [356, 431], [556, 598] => -0.19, 2.36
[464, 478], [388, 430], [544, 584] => -0.65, 2.18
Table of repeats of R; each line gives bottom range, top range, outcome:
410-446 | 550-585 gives 1.41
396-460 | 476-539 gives 1.20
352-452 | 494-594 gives 1.15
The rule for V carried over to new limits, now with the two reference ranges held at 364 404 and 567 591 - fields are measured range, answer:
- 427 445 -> 4.4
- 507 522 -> 0.4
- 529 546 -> 0.6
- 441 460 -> 1.6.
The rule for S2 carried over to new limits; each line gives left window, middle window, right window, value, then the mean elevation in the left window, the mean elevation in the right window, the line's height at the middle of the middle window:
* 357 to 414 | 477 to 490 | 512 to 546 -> 0.01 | 2.29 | 2.37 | 2.35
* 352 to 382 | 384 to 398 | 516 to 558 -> -0.02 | 2.32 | 2.38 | 2.33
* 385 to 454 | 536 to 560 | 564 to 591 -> 0.00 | 2.01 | 2.51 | 2.41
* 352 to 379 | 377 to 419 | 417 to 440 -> -0.13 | 2.31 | 1.62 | 1.96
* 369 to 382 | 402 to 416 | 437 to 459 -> 0.09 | 2.35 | 2.17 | 2.27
